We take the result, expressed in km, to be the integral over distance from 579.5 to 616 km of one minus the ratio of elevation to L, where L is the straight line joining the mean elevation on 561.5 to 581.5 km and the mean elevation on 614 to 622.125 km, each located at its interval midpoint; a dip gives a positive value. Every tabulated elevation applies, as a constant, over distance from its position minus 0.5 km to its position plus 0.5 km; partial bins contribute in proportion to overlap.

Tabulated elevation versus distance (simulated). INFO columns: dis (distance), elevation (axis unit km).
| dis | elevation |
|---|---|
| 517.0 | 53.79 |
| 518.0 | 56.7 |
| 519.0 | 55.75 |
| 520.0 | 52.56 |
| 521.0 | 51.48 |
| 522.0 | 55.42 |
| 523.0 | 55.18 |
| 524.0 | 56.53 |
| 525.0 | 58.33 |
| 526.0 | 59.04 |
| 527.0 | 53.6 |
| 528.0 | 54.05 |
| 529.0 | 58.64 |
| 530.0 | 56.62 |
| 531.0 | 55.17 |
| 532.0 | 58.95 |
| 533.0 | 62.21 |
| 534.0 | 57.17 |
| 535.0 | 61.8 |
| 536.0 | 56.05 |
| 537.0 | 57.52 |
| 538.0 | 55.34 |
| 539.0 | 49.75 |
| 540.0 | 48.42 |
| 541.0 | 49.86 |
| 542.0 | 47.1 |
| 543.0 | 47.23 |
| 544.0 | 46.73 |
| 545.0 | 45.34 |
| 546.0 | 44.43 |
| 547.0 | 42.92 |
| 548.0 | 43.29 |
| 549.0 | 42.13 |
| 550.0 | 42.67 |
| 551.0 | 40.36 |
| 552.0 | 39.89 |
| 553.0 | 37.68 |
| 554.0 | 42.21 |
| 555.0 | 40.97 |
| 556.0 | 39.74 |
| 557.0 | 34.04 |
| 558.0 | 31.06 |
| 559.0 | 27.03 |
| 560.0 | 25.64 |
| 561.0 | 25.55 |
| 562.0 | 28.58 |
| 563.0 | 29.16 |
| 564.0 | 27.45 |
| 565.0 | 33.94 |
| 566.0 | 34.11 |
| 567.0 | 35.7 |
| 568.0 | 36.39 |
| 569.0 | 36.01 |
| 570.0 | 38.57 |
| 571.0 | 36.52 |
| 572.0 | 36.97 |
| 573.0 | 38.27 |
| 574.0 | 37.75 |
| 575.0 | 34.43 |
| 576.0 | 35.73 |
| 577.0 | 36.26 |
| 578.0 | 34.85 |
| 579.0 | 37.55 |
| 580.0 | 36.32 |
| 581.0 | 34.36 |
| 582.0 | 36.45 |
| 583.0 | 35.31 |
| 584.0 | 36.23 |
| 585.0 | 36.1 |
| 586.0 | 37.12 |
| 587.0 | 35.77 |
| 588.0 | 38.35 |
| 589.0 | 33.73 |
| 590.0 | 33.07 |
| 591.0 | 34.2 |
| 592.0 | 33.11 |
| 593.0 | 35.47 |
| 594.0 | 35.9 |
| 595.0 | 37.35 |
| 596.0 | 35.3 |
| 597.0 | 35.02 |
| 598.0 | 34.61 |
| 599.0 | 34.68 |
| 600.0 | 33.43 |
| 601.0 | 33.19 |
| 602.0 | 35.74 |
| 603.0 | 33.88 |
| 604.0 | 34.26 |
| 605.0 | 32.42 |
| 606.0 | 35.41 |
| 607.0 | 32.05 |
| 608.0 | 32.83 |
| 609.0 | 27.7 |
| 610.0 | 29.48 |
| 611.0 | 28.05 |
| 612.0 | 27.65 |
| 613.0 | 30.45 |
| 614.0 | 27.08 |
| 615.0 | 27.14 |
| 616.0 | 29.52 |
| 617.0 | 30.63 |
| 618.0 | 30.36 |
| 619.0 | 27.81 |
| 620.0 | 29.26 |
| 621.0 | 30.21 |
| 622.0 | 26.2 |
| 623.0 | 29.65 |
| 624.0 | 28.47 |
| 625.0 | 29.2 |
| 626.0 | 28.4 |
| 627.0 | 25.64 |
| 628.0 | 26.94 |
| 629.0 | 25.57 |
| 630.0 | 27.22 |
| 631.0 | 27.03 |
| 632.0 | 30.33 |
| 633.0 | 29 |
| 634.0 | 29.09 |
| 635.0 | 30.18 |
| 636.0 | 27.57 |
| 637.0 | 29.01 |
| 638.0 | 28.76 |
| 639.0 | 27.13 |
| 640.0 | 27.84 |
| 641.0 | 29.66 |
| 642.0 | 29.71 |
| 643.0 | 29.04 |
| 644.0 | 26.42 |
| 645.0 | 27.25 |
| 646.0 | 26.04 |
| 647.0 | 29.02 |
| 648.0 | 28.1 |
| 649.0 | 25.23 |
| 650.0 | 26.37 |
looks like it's -2.3 km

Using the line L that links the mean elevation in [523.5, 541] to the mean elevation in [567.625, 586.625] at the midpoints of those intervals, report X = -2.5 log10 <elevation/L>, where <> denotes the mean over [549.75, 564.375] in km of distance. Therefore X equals 0.31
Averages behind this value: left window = 56.2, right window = 36.4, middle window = 34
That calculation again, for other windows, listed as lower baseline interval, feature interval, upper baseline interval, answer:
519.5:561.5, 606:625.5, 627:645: 0.11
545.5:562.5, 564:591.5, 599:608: -0.01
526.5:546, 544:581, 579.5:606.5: 0.23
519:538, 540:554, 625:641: 0.18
